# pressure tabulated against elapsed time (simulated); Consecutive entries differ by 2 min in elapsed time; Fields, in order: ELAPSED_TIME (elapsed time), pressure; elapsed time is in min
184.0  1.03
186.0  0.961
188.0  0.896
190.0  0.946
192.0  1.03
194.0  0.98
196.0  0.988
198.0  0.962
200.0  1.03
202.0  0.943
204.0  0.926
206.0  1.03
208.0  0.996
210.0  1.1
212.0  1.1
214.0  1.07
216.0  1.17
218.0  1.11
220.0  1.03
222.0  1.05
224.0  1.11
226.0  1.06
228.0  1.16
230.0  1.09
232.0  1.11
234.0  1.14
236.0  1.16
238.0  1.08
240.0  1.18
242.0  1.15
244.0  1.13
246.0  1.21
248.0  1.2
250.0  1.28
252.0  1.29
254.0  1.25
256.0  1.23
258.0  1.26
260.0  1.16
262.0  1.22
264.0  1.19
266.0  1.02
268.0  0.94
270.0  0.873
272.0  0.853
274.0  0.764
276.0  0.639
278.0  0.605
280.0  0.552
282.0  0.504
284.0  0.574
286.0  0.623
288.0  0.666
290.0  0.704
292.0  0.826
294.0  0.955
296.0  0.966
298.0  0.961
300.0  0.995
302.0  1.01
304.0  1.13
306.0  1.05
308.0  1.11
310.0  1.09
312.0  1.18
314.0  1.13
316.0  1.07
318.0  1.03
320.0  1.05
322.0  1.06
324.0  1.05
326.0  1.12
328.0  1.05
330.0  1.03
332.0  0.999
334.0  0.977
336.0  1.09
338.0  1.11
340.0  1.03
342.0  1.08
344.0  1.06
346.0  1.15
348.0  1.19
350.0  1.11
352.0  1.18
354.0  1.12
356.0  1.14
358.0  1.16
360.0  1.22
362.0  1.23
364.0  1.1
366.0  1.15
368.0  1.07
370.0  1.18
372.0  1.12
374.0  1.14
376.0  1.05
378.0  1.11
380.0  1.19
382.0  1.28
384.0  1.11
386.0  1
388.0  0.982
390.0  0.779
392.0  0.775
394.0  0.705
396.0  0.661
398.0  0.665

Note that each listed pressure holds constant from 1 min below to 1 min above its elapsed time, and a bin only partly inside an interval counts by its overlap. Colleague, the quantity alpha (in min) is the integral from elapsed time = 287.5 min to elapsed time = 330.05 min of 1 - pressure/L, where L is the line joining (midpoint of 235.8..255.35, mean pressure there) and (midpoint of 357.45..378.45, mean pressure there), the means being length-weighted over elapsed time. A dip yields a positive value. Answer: 5.5 min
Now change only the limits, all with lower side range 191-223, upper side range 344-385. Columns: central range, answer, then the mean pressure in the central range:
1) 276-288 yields 5.5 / 0.585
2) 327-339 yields 0.9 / 1.04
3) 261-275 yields 1.3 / 0.98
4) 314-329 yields 0.7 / 1.07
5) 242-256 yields -2.1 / 1.22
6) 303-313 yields -0.1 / 1.11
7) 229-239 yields -0.6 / 1.12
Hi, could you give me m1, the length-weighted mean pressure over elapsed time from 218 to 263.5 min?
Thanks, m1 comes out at 1.16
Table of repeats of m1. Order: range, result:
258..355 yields 0.979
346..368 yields 1.16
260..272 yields 1.04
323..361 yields 1.1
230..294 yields 0.981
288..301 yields 0.883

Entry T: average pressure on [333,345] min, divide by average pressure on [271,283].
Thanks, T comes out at 1.62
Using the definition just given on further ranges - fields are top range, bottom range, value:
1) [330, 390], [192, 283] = 1.06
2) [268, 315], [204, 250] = 0.78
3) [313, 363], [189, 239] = 1.04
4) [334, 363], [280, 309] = 1.32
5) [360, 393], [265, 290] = 1.51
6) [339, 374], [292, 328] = 1.08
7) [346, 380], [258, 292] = 1.40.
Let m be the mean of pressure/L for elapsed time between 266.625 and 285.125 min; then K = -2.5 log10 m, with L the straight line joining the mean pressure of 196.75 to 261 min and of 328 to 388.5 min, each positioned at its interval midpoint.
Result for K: 0.50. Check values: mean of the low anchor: 1.12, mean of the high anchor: 1.11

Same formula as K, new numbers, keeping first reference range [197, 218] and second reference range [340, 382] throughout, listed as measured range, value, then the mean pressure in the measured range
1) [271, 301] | 0.411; 0.746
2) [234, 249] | -0.096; 1.16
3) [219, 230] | -0.036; 1.08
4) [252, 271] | -0.063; 1.14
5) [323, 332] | 0.061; 1.06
